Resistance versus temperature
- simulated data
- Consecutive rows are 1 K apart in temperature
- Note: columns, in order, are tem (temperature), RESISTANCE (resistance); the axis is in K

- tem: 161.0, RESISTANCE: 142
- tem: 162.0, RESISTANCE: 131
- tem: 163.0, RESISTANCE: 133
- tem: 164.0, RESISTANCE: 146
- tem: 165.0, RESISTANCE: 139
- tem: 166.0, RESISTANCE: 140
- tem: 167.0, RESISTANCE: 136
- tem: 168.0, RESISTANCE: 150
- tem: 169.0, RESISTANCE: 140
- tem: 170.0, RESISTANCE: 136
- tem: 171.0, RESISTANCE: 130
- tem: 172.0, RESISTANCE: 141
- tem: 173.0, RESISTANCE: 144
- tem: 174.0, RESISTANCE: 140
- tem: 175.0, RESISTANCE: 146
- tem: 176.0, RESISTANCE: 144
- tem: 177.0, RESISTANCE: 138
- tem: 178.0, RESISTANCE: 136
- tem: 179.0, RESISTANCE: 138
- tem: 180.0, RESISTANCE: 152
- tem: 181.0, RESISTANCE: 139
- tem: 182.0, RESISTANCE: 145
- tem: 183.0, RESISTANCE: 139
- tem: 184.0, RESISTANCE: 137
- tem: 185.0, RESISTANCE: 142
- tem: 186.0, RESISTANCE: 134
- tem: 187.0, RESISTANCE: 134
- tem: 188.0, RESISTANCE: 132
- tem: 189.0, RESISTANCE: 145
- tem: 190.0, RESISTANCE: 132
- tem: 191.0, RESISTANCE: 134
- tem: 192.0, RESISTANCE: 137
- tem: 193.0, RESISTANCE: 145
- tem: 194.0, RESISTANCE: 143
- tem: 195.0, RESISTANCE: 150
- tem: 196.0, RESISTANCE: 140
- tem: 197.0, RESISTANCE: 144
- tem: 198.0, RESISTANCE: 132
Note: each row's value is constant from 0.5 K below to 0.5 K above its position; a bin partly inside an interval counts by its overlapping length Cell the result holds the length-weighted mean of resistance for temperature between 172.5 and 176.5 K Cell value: 144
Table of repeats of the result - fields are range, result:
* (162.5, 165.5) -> 139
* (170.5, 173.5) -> 138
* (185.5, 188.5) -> 133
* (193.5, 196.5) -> 144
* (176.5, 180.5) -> 141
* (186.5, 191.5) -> 135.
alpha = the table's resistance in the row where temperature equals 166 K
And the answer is 140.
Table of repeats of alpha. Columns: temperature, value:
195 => 150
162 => 131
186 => 134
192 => 137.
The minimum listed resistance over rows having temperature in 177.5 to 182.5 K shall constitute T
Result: 136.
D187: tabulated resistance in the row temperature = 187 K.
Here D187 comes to 134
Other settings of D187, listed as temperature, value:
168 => 150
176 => 144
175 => 146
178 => 136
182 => 145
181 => 139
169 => 140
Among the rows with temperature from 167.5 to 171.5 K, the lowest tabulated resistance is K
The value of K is 130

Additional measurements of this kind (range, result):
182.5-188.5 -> 132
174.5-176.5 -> 144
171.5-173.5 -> 141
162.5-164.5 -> 133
